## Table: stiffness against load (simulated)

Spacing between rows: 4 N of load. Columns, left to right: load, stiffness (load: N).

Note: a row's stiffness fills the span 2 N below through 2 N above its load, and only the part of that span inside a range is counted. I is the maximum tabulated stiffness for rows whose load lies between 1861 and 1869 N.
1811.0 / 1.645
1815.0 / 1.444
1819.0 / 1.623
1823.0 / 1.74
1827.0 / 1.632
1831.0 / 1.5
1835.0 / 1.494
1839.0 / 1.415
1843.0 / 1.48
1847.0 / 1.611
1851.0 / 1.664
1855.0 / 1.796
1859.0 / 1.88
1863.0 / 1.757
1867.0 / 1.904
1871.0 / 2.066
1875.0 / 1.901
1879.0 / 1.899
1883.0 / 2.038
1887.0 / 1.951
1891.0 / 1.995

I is 1.904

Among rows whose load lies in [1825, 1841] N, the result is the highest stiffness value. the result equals 1.632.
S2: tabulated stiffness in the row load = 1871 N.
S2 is 2.066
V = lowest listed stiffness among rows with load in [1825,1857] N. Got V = 1.415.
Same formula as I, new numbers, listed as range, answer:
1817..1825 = 1.74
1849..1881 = 2.066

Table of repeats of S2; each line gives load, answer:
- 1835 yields 1.494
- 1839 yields 1.415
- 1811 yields 1.645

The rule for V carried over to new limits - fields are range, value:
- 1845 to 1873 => 1.611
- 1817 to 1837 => 1.494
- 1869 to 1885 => 1.899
